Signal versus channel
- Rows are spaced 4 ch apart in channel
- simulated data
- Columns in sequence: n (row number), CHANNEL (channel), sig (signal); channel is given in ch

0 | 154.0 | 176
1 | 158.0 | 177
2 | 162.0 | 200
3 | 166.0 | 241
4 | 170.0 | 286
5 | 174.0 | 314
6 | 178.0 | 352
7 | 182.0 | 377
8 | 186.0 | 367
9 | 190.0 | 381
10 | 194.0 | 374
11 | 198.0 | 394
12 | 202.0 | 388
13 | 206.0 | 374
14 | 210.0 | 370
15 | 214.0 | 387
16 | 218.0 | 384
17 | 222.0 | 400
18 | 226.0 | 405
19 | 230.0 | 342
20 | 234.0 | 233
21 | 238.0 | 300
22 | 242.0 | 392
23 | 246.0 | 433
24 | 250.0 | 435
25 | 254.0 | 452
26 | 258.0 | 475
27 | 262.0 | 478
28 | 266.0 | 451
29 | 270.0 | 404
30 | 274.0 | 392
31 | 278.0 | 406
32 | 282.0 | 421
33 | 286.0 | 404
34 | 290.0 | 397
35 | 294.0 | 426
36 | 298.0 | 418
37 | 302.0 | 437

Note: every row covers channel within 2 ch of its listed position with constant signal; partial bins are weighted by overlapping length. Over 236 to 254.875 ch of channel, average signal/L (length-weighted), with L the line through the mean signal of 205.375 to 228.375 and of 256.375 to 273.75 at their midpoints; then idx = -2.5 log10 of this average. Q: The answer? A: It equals 0.061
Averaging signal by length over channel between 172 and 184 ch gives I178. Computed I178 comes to 348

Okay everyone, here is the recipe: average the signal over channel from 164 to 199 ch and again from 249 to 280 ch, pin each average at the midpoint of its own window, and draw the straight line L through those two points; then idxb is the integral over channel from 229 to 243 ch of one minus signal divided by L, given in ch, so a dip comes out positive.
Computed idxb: 3.3 ch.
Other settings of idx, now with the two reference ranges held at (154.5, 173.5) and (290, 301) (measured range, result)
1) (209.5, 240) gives -0.12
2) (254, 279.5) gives -0.16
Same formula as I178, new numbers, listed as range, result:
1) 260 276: 431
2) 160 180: 279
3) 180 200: 379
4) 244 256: 440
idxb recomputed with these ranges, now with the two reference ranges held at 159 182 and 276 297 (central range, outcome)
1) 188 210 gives -4.7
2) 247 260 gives -2.7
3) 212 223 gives -1.8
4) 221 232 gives -1.2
